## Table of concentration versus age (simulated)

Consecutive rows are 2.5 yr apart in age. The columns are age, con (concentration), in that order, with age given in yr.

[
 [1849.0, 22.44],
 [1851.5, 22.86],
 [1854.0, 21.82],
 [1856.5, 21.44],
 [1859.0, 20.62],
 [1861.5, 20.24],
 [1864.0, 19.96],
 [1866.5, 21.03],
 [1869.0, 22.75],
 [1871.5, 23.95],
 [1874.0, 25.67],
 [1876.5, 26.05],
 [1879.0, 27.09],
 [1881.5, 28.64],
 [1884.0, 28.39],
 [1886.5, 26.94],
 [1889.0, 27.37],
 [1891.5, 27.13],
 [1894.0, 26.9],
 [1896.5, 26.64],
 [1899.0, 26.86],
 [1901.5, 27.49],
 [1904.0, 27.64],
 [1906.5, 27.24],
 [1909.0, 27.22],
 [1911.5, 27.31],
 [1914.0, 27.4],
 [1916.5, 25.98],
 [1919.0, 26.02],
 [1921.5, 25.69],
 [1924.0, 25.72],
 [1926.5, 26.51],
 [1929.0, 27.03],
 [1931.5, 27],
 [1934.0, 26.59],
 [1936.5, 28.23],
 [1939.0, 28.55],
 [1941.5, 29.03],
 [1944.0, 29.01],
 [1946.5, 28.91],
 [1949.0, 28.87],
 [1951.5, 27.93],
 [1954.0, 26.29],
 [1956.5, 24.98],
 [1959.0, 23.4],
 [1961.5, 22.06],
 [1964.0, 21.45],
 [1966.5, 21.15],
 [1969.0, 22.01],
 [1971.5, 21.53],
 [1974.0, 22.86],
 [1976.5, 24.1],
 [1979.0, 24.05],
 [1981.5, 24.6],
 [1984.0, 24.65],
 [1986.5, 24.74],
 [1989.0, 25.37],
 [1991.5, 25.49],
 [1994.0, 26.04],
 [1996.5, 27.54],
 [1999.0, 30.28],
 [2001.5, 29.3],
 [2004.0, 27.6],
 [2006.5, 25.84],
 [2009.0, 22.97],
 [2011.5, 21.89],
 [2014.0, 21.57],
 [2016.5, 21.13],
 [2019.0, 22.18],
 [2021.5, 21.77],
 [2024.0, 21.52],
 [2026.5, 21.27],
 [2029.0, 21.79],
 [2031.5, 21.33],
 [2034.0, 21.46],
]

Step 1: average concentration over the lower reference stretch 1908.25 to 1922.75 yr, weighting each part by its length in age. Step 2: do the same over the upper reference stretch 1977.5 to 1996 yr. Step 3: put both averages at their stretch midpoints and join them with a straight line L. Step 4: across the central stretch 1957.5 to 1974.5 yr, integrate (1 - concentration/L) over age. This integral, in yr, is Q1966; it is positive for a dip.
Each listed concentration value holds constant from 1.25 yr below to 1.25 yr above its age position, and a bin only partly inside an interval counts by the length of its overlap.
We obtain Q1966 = 2.3 yr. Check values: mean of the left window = 26.6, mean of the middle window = 22.1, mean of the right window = 25.1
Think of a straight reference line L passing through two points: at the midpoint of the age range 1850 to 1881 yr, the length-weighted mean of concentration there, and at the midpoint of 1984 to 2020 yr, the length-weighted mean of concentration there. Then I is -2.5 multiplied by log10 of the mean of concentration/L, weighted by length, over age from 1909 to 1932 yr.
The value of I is -0.12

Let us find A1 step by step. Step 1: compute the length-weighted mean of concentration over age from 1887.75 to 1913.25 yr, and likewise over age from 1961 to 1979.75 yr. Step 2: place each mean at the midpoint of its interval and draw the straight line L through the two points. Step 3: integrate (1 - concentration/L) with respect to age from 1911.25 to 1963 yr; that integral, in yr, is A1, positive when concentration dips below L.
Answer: -4.44 yr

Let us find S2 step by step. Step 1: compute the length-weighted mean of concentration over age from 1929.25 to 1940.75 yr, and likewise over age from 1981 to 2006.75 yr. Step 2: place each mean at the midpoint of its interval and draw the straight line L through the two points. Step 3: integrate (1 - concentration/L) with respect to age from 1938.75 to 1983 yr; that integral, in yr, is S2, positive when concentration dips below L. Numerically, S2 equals 3.6 yr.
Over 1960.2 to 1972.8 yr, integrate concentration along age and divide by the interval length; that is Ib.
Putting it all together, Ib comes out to 21.7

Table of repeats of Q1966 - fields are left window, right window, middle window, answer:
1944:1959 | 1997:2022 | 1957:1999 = 3.1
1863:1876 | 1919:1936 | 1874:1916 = -4.7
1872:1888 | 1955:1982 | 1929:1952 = -3.8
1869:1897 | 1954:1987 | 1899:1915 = -1.0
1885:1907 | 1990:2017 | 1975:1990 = 0.8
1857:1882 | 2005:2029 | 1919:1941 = -3.8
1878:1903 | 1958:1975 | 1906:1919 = -0.6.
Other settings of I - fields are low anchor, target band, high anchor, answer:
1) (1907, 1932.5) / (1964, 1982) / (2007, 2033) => 0.06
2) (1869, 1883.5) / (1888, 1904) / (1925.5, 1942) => -0.02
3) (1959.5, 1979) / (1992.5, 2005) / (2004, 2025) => -0.24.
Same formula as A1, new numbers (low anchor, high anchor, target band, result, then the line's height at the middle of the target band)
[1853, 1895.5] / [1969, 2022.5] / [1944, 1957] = -1.7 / 24.5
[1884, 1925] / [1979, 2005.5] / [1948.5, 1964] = 0.9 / 26.6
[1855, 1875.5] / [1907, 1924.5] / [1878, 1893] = -2.4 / 23.8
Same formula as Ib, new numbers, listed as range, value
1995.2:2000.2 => 28.9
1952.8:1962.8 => 24.2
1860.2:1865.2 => 20.1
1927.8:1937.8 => 27.2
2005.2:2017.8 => 22.7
